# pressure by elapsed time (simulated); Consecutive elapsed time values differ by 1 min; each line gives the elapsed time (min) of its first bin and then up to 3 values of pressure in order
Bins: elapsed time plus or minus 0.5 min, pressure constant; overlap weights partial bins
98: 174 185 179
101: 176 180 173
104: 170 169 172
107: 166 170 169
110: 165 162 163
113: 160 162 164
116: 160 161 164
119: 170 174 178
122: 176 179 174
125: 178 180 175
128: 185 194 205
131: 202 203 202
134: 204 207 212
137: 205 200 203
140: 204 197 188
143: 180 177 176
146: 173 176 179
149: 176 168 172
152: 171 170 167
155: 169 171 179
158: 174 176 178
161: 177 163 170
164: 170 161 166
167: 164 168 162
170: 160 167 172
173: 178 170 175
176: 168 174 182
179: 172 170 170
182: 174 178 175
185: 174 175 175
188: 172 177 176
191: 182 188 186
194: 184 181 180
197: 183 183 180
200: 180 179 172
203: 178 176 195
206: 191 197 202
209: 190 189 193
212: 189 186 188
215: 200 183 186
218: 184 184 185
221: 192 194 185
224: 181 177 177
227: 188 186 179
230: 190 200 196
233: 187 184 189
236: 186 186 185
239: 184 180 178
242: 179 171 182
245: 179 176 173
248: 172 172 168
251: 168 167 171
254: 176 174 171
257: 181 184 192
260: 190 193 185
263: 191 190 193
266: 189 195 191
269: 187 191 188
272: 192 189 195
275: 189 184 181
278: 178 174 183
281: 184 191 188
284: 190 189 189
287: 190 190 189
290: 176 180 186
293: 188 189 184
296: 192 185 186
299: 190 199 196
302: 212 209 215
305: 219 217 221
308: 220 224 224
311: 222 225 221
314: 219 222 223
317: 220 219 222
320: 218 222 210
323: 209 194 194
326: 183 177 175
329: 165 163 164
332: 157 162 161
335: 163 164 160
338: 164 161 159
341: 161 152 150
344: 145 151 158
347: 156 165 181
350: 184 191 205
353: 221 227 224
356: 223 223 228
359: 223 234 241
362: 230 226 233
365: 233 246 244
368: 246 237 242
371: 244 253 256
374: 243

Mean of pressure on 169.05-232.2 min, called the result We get 182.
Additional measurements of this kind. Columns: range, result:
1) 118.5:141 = 191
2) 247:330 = 194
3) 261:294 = 187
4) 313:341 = 187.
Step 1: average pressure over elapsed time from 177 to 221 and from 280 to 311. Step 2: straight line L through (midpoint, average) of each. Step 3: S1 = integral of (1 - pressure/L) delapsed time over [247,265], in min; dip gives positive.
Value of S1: 1.12 min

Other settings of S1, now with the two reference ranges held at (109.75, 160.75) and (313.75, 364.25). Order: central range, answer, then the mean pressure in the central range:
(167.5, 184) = 1.00 min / 171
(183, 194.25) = 0.29 min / 178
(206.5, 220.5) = -0.39 min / 190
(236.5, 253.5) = 0.94 min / 176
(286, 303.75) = -0.18 min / 191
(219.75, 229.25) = 0.03 min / 185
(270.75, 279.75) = 0.12 min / 185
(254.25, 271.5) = 0.01 min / 187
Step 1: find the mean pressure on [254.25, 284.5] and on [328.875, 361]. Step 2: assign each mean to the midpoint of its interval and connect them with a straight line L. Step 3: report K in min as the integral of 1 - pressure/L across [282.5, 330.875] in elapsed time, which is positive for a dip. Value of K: -4.44 min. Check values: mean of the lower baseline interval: 187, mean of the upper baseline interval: 181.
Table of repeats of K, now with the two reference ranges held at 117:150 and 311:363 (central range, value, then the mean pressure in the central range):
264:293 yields 0.5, 187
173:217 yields 1.7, 181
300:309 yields -1.0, 213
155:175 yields 1.9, 170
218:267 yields 1.8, 183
